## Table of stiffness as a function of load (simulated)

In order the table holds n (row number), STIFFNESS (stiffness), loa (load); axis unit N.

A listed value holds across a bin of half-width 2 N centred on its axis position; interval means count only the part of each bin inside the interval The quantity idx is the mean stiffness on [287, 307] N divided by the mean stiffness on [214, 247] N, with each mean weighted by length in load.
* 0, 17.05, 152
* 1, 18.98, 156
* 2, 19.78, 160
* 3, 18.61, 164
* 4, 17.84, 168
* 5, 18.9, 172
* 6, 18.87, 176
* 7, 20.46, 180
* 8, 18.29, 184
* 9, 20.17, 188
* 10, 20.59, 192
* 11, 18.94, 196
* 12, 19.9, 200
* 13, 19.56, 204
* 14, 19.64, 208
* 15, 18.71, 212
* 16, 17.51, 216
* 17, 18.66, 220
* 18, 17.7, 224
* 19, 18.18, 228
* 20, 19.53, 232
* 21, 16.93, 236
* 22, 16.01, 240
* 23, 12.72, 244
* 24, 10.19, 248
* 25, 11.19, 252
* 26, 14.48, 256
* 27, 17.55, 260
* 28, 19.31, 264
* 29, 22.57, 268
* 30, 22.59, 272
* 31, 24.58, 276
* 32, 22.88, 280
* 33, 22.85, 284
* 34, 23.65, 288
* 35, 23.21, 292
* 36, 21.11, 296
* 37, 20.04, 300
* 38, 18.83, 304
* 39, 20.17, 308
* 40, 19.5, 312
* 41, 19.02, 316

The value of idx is 1.25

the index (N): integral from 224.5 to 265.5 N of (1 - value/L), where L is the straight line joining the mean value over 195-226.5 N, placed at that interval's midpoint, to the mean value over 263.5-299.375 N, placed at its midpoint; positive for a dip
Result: 9.8 N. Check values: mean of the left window 18.8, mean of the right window 22.6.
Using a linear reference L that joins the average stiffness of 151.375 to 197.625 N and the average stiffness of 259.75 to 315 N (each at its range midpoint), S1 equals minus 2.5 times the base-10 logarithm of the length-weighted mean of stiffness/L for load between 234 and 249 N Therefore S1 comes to 0.40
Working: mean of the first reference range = 19.1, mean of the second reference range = 21.4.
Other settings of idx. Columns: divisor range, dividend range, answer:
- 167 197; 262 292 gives 1.17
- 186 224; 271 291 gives 1.21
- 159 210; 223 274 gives 0.87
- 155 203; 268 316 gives 1.12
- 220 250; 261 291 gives 1.40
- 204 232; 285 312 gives 1.14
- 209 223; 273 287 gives 1.27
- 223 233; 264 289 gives 1.24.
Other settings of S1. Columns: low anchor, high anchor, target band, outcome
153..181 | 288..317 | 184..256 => 0.128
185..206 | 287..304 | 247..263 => 0.438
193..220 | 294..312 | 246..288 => 0.035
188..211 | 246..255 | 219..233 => -0.209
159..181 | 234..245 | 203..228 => -0.116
